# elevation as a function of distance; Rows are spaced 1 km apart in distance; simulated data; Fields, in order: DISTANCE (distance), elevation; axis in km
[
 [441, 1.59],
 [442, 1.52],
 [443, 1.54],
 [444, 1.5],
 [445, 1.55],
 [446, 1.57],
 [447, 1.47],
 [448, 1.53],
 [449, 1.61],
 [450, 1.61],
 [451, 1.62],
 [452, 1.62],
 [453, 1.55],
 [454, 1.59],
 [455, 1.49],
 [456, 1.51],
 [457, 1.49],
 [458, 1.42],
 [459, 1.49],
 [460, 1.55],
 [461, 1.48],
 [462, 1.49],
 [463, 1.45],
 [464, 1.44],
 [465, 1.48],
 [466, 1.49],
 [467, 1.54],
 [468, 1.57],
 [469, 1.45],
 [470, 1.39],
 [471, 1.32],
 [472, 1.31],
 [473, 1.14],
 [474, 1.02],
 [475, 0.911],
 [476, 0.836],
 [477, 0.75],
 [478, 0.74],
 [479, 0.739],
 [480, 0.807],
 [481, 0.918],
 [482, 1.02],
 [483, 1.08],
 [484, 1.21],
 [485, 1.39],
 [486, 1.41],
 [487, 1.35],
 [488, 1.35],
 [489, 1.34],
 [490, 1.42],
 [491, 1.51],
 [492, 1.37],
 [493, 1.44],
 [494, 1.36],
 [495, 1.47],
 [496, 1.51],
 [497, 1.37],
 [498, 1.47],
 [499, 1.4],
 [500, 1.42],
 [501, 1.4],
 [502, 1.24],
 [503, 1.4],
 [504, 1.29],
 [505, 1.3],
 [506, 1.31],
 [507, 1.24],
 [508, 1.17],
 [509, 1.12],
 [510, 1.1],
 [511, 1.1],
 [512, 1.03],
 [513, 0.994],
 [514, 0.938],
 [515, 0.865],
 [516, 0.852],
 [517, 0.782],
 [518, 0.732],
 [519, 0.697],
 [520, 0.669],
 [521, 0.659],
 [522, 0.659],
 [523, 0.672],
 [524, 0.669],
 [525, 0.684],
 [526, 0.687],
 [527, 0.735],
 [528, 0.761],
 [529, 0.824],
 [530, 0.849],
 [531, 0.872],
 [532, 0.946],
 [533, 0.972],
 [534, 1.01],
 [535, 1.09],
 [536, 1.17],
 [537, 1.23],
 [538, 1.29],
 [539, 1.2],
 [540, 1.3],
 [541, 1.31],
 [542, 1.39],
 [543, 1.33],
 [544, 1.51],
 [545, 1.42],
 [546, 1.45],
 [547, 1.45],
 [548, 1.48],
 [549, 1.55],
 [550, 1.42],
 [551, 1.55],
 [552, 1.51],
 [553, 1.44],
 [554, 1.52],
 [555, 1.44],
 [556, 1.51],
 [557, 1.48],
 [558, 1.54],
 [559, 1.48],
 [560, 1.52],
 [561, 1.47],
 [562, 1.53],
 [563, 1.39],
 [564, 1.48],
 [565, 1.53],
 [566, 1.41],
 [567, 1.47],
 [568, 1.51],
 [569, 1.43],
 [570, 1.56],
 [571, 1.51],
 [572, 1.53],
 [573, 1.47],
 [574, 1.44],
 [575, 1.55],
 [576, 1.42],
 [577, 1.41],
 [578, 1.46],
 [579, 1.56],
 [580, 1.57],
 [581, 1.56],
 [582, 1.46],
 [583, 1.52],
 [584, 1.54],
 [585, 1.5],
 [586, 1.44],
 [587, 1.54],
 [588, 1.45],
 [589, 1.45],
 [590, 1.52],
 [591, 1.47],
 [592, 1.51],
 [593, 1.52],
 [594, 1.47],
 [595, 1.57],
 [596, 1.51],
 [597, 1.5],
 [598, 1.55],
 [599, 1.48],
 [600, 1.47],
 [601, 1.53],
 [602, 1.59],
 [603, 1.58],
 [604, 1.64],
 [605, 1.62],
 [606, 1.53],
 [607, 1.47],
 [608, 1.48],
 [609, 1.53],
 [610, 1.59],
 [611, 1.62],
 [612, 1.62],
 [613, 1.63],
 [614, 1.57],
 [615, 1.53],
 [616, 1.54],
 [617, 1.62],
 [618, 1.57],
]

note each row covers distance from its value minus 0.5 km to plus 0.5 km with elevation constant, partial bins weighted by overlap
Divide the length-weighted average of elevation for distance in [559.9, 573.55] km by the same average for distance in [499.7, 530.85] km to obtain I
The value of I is 1.55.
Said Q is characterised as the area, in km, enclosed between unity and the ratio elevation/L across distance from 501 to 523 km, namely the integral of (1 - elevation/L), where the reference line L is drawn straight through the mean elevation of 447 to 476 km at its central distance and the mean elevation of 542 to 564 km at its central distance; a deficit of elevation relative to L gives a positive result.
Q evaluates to 6.8 km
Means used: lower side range 1.44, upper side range 1.47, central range 1.01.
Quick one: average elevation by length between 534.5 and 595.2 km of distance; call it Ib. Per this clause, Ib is 1.46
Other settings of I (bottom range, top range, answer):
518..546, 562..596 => 1.51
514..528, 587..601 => 2.06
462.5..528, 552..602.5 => 1.31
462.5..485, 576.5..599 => 1.29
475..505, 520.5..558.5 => 0.95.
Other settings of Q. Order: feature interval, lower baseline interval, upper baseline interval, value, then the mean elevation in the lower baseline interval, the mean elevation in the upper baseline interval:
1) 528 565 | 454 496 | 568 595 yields 2.77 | 1.3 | 1.5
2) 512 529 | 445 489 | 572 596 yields 7.77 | 1.33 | 1.5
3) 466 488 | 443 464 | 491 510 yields 4.39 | 1.53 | 1.35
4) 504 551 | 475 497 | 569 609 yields 9.27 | 1.19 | 1.51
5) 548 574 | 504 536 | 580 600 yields -4.82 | 0.913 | 1.5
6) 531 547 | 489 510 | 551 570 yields 2.27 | 1.35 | 1.49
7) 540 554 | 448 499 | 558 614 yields 0.09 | 1.34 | 1.51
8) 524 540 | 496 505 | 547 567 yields 5.37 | 1.38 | 1.49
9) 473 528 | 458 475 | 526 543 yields 6.64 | 1.4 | 1.06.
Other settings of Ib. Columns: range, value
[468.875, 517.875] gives 1.19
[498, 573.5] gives 1.21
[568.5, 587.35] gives 1.5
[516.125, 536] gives 0.799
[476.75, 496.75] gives 1.22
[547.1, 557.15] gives 1.49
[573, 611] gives 1.51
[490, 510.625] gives 1.34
